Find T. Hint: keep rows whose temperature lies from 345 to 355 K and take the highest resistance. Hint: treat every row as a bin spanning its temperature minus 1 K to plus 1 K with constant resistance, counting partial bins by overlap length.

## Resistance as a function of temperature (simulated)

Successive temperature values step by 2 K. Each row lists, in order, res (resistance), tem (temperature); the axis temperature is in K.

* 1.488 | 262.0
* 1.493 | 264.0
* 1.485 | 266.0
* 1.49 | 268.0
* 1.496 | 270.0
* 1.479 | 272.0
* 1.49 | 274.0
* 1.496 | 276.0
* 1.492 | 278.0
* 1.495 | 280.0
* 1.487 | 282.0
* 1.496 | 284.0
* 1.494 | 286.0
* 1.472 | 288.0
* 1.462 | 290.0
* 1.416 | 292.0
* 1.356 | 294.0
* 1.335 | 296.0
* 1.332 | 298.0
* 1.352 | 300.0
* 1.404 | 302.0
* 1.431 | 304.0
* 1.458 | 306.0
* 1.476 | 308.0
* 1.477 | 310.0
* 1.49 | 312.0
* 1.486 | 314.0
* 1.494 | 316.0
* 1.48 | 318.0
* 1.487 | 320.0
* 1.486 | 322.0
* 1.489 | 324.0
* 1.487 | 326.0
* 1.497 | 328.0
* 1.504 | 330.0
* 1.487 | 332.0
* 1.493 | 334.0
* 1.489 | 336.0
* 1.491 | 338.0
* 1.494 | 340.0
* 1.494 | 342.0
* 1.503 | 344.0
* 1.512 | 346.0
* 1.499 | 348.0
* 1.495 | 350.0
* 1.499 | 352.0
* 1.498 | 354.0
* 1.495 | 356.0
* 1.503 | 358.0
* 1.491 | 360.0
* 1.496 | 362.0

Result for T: 1.512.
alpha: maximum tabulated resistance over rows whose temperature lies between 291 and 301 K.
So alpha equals 1.416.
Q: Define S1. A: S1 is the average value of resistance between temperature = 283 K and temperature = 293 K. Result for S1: 1.47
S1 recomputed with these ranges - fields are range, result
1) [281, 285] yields 1.49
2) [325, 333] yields 1.49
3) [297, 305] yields 1.38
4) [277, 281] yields 1.49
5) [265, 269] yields 1.49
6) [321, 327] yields 1.49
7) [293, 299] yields 1.34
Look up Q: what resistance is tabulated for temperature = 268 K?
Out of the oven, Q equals 1.49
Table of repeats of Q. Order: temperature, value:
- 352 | 1.499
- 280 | 1.495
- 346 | 1.512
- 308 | 1.476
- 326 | 1.487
